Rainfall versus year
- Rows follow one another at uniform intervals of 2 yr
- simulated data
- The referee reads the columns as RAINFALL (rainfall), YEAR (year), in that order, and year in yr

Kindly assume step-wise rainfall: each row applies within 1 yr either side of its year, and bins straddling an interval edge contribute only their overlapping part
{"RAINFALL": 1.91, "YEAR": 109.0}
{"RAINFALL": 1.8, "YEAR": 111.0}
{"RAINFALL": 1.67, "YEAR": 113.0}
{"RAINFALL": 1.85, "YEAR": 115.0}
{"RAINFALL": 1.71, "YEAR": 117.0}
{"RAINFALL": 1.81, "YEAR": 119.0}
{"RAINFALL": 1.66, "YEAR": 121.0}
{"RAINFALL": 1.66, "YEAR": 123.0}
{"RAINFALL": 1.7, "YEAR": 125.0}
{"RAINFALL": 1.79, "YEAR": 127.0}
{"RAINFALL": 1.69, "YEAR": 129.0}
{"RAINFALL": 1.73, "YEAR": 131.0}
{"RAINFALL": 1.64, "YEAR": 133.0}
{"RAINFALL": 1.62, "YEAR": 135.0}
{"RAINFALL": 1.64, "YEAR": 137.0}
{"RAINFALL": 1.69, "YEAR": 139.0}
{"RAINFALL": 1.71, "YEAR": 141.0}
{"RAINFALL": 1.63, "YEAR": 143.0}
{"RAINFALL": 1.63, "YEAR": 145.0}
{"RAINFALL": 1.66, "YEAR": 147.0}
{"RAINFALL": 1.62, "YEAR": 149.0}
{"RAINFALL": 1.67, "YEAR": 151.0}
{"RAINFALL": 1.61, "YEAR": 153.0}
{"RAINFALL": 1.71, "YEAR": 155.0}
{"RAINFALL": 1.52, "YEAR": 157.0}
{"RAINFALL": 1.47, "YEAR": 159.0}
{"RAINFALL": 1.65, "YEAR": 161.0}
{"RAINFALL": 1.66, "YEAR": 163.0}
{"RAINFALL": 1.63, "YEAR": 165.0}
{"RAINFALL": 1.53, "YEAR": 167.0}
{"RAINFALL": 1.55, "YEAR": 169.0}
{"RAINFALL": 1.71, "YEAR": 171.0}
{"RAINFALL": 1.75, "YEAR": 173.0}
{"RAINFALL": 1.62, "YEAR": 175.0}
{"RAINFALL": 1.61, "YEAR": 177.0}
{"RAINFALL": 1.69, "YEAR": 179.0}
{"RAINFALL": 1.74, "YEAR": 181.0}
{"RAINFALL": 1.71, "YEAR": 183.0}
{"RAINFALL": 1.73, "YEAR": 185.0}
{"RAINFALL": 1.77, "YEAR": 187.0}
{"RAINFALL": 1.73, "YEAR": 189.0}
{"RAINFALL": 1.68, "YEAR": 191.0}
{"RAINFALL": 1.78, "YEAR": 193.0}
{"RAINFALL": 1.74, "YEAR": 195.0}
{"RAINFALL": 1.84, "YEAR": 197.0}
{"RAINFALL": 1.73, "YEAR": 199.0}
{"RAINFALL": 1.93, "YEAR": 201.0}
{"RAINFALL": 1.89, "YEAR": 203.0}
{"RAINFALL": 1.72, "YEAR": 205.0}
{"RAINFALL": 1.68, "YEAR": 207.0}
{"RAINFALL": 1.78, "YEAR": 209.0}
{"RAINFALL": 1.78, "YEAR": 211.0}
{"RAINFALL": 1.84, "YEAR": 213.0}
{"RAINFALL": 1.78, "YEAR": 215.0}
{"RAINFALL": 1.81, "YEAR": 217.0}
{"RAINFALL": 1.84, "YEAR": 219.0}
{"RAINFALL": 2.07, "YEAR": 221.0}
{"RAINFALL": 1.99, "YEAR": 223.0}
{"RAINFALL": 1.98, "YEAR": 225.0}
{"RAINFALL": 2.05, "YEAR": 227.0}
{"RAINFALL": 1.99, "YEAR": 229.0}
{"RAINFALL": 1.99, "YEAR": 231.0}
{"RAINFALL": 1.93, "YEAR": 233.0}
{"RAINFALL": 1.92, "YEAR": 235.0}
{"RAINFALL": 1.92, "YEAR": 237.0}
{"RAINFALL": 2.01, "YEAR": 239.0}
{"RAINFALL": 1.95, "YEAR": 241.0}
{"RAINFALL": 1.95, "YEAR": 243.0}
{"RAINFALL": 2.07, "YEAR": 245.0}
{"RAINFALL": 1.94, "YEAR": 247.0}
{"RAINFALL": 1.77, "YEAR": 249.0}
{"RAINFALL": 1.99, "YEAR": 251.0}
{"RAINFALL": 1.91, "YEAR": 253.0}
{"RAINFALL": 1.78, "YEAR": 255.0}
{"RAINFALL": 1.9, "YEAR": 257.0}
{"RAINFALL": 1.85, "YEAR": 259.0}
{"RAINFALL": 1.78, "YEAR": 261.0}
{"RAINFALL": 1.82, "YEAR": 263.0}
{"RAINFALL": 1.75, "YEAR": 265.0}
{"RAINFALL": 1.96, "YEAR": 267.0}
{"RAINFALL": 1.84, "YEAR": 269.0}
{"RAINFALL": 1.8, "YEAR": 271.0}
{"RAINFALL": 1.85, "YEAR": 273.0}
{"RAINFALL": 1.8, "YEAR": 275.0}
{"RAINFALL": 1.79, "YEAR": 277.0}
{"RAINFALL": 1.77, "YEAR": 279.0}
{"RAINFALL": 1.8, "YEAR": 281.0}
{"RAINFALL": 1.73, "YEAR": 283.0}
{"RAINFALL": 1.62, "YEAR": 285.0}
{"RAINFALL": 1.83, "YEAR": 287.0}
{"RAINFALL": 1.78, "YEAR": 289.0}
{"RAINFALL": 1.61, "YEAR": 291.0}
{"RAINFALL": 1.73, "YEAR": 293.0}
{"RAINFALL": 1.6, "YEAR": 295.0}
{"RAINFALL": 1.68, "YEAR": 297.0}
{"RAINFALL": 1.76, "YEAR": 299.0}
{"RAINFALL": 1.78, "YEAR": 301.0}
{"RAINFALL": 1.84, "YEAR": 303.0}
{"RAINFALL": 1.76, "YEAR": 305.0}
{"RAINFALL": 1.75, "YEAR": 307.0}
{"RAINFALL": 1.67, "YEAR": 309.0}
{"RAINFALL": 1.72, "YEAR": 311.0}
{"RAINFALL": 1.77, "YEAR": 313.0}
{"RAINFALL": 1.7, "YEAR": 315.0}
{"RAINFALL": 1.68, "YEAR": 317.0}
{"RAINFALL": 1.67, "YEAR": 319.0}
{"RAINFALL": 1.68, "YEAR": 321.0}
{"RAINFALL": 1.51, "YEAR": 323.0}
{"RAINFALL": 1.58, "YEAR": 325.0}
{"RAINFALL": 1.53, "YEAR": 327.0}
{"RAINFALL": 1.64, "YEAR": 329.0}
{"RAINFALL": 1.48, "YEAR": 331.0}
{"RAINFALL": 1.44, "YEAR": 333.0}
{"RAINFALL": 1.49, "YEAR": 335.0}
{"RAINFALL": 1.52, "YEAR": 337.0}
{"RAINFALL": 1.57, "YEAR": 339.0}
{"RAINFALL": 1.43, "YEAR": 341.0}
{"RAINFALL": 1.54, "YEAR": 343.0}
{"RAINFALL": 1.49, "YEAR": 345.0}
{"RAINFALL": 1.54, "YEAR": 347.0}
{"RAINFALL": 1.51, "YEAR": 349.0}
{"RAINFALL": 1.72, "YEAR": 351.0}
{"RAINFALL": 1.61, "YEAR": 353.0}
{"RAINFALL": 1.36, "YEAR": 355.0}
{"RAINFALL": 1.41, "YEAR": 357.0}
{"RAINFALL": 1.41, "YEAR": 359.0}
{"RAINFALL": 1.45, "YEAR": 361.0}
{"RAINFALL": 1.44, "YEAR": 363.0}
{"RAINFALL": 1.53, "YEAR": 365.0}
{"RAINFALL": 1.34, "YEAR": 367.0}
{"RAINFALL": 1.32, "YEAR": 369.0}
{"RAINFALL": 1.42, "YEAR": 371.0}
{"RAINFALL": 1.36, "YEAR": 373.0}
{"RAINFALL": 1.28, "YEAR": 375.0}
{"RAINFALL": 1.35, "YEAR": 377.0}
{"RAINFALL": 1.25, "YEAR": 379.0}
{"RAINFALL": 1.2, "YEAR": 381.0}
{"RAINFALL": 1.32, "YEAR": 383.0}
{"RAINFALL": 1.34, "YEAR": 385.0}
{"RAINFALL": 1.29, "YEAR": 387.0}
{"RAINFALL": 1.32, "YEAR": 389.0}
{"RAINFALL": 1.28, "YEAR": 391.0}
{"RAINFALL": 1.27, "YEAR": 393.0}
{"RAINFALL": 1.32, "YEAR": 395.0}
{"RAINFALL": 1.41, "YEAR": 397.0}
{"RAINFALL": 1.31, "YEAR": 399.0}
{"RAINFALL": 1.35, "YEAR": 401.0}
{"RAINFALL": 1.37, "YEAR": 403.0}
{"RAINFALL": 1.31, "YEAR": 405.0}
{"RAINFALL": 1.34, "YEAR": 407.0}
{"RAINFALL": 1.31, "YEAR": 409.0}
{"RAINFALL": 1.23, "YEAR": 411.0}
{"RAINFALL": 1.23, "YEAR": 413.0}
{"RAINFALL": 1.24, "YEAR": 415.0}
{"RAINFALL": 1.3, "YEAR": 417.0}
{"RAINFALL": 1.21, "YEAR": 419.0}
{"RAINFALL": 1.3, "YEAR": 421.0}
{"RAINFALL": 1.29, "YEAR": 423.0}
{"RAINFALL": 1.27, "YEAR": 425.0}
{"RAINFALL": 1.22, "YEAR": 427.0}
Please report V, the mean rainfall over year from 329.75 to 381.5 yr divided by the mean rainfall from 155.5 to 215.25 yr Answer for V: 0.85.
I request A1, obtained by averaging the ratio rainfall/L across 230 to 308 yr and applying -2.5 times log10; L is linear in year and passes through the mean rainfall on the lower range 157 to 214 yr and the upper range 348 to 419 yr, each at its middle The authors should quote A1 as -0.17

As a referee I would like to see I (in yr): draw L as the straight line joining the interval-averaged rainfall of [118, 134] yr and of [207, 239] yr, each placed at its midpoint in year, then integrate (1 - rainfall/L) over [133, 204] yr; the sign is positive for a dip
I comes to 4.6 yr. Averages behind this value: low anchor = 1.71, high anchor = 1.91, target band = 1.68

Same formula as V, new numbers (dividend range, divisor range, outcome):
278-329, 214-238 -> 0.88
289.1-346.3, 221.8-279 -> 0.86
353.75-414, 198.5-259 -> 0.71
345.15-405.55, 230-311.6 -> 0.76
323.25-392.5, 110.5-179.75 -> 0.86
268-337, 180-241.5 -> 0.92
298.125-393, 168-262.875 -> 0.82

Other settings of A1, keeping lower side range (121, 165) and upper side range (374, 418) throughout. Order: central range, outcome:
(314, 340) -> -0.131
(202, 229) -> -0.202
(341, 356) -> -0.123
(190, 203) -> -0.138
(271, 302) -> -0.198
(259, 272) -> -0.227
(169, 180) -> -0.037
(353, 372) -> -0.056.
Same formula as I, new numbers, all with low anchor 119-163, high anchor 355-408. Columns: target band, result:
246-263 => -4.0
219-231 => -3.5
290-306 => -2.9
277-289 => -2.3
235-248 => -3.8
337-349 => -1.0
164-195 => -1.5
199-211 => -1.7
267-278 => -2.5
